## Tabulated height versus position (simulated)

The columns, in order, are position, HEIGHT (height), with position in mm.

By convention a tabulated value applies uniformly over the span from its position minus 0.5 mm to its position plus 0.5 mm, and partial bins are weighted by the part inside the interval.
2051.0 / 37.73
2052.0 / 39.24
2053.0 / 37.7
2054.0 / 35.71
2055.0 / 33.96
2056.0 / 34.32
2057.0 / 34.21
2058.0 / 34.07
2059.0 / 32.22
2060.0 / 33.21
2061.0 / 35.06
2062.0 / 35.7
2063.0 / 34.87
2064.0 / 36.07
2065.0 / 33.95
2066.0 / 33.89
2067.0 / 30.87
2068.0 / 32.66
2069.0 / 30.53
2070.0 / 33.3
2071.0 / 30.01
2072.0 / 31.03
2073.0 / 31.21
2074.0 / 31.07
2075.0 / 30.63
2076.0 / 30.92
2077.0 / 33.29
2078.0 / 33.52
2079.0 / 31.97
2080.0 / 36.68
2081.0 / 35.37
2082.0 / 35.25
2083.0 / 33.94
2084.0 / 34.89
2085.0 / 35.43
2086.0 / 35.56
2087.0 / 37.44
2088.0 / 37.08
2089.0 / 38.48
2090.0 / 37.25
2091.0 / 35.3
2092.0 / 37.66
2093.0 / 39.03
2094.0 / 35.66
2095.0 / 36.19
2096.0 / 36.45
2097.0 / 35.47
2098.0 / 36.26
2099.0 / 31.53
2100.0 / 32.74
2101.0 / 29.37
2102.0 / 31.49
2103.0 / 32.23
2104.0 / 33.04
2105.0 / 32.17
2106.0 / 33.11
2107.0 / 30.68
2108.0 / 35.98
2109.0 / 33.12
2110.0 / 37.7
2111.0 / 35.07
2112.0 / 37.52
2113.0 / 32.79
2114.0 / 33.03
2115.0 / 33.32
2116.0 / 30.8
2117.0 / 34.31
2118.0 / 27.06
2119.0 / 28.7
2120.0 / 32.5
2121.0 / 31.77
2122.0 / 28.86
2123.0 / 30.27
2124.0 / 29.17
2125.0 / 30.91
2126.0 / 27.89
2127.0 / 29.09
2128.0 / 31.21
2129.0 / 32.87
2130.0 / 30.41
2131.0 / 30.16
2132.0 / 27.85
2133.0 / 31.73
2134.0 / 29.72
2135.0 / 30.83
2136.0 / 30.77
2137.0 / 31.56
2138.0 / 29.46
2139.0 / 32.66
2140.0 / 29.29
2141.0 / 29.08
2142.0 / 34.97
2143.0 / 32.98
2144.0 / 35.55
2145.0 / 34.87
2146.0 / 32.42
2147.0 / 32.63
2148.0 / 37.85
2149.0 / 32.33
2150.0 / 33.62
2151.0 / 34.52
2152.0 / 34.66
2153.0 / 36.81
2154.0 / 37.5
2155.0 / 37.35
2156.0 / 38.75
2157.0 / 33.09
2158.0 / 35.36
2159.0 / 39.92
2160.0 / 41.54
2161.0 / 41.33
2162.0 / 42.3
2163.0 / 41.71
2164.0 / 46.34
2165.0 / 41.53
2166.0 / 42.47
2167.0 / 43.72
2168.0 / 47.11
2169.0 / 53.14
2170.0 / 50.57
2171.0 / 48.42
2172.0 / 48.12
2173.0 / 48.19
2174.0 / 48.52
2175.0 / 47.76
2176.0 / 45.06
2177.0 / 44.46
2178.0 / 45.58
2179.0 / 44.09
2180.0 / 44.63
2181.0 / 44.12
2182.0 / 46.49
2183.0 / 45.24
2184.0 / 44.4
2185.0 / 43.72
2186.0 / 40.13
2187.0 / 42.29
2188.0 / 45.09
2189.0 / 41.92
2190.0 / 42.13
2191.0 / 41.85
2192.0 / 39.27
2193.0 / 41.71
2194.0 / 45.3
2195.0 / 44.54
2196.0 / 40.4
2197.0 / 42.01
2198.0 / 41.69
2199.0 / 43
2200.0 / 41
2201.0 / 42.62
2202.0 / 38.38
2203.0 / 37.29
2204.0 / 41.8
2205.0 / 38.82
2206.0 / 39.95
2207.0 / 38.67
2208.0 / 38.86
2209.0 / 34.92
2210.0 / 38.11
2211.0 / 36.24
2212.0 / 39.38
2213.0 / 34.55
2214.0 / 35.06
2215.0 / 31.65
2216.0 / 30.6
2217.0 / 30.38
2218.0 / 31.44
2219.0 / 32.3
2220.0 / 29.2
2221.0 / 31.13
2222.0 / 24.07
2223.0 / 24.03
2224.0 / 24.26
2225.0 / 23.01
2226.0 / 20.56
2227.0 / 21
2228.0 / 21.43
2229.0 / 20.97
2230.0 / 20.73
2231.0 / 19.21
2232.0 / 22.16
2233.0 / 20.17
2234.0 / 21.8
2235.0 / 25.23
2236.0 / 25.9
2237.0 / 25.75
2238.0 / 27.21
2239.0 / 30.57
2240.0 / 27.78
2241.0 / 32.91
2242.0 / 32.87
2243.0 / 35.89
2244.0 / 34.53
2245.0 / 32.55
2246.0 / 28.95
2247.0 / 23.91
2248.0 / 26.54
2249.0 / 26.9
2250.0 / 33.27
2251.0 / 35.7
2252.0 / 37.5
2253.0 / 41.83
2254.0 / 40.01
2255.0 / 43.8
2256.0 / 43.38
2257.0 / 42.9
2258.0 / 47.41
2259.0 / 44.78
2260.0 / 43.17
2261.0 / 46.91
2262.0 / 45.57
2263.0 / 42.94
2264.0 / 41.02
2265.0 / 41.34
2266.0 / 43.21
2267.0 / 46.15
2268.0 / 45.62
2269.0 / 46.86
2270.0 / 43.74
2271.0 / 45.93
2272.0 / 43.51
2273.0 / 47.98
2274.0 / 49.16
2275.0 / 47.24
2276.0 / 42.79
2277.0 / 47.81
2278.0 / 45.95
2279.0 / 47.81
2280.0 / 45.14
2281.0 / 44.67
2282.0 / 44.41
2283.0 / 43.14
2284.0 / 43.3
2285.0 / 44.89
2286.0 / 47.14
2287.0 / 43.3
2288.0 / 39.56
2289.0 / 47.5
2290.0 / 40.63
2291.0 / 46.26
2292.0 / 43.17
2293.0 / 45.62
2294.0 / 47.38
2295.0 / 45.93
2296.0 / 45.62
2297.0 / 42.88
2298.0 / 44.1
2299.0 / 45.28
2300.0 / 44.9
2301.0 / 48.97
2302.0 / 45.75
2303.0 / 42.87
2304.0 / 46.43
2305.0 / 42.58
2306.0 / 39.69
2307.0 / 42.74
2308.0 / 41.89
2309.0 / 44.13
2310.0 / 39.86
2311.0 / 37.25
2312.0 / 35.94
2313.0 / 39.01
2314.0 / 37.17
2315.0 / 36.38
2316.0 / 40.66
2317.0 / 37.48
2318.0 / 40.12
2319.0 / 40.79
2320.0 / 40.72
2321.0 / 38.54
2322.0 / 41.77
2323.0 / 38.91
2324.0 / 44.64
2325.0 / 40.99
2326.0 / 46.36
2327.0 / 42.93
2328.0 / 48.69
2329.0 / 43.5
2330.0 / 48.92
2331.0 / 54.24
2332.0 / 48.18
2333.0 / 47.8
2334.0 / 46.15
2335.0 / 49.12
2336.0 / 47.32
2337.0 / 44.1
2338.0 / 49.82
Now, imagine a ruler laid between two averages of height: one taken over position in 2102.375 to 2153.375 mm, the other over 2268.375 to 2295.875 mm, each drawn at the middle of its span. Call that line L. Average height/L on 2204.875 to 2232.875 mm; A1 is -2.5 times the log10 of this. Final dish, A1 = 0.32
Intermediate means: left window 32.2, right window 45.2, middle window 29.5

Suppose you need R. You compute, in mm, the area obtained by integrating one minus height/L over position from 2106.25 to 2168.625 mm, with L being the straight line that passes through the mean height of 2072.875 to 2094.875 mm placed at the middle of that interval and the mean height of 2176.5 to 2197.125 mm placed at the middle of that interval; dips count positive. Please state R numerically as 8.1 mm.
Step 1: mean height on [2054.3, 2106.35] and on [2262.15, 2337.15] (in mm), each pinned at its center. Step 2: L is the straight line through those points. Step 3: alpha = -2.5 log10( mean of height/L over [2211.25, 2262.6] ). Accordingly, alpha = 0.30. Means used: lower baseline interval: 34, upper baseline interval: 44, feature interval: 31.3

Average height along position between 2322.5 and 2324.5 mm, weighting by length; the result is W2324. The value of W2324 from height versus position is 41.8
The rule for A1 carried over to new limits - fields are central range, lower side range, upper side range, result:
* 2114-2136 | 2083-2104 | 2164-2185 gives 0.28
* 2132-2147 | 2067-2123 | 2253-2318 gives 0.13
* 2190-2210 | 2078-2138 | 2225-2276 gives -0.18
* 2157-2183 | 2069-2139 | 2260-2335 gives -0.21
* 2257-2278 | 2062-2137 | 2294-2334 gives -0.11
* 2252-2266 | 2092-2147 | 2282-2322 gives -0.08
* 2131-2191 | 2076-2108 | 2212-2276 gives -0.15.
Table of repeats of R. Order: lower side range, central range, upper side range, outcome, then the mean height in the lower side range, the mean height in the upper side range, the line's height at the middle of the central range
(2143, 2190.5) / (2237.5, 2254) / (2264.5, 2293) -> 4.5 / 41.6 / 44.9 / 44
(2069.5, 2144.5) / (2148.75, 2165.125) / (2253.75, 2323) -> -1.1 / 32.8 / 43.5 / 35.8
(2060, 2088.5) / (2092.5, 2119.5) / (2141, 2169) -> 1.4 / 33.6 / 38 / 35.4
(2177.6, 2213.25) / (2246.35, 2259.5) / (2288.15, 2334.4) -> 1.5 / 41.4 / 43.3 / 42.3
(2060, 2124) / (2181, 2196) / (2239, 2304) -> -2.0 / 33.6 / 42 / 38.1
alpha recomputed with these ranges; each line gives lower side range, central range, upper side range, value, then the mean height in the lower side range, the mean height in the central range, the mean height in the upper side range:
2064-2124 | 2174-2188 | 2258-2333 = -0.175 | 33.5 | 44.6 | 43.9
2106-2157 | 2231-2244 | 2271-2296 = 0.452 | 32.5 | 27.3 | 45.2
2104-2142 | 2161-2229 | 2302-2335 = -0.114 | 31.5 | 39.3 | 42.6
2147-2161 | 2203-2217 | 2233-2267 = -0.021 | 36.4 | 36.6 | 35.5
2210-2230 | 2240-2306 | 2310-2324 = -0.223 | 28.5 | 42.2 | 39.1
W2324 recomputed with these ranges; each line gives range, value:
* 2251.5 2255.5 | 40.8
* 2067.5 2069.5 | 31.6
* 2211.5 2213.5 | 37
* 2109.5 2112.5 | 36.8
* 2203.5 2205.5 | 40.3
